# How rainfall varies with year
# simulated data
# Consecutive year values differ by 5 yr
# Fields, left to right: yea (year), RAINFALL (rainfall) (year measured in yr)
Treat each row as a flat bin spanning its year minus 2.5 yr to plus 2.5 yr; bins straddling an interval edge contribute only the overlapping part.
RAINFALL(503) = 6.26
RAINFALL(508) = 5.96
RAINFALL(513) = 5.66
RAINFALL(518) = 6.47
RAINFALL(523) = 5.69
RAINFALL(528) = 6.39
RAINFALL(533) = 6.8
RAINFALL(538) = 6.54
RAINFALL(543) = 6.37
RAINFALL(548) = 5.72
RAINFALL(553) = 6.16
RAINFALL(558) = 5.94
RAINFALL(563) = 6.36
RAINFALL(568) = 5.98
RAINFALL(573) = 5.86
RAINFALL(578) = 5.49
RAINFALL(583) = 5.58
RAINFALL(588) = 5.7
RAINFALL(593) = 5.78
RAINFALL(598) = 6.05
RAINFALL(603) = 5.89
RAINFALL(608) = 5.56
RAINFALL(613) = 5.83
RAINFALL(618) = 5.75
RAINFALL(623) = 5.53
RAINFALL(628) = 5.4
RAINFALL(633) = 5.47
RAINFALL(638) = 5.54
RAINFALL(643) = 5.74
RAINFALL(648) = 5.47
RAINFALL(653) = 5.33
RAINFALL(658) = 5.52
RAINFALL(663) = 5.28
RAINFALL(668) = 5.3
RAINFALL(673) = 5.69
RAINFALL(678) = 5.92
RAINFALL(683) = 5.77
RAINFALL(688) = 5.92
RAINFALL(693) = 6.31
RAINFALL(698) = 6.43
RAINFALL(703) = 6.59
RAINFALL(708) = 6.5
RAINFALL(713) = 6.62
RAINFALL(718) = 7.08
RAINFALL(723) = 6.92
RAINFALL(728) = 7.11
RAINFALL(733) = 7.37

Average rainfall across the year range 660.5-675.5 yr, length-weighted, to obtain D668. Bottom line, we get 5.42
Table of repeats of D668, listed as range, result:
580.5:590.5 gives 5.64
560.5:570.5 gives 6.17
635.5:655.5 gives 5.52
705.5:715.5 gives 6.56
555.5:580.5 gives 5.93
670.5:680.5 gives 5.81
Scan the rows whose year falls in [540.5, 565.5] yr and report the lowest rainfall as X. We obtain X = 5.72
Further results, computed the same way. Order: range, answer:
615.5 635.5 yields 5.4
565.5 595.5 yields 5.49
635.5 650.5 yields 5.47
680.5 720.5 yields 5.77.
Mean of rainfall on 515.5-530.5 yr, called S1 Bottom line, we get 6.18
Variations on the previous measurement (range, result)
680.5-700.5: 6.11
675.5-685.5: 5.85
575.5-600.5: 5.72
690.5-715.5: 6.49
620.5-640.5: 5.49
